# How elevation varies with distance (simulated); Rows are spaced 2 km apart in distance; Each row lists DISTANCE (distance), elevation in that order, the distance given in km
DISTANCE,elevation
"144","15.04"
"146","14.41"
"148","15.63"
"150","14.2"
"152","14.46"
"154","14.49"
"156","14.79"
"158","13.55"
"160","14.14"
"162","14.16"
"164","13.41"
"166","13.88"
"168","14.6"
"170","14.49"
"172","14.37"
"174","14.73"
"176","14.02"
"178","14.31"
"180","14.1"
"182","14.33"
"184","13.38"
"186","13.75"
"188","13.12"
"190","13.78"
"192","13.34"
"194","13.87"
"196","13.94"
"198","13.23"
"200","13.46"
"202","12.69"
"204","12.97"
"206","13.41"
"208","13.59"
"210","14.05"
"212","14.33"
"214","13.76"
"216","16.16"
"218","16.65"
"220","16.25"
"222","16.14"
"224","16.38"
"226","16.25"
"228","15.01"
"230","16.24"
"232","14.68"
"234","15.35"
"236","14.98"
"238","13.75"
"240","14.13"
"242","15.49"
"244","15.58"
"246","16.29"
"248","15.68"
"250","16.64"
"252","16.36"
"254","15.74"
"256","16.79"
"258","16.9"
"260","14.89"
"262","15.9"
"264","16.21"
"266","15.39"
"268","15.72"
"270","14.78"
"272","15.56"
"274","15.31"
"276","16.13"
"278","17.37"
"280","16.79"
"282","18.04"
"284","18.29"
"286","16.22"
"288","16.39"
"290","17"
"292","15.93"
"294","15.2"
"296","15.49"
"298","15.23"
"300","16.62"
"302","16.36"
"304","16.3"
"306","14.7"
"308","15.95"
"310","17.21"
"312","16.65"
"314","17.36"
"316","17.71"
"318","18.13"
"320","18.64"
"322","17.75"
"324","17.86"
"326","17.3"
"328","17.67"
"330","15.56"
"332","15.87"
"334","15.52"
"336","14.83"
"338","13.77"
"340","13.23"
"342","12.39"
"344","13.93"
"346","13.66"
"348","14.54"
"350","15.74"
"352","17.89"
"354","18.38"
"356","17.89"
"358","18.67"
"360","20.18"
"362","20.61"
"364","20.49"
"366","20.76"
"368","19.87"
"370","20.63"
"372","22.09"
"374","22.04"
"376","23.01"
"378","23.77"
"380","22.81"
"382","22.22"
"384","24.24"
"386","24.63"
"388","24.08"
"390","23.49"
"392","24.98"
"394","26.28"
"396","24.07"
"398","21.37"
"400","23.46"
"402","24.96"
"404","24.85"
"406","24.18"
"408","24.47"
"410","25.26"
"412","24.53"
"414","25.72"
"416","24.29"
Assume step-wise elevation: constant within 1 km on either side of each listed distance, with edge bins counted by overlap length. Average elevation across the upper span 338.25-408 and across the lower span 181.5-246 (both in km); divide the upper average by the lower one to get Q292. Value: 1.43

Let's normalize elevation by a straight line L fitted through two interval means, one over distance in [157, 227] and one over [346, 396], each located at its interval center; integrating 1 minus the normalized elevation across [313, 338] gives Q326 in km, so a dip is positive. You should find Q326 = 3.2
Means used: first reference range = 14.2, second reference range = 21.1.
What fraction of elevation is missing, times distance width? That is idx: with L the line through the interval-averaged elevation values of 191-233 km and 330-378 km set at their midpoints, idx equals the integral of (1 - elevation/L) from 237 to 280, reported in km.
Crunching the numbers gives -0.4 km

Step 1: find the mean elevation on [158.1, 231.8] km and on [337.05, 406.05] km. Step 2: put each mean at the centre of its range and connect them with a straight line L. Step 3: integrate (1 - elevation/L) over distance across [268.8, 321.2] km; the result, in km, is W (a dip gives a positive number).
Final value 3.9 km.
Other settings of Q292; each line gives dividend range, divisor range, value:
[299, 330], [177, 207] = 1.25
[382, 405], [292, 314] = 1.51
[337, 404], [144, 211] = 1.46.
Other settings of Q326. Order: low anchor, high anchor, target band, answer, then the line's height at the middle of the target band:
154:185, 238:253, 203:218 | 0.7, 14.9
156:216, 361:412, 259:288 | 2.8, 17.9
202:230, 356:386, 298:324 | 2.8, 19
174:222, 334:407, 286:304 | 1.6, 17.6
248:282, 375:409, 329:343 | 4.1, 20.5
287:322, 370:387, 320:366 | 7.4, 19.9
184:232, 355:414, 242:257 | 0.3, 16.4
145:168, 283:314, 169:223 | 2.5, 14.8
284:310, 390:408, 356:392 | 0.5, 22.2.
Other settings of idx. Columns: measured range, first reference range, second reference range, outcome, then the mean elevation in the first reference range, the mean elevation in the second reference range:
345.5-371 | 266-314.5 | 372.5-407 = 3.5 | 16.2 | 23.8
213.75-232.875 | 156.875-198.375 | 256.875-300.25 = -1.2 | 13.9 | 16.1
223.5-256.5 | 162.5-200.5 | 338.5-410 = 0.9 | 13.9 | 20.9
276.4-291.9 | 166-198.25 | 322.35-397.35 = 0.0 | 14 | 19.3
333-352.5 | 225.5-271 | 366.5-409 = 6.0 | 15.6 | 23.4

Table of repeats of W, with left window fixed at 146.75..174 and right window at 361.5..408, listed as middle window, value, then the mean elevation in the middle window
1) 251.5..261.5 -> 1.1 km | 16.1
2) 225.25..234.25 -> 0.8 km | 15.5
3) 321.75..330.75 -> 1.5 km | 17.2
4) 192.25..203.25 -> 1.6 km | 13.4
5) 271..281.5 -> 1.4 km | 16.3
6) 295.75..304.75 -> 1.7 km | 16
